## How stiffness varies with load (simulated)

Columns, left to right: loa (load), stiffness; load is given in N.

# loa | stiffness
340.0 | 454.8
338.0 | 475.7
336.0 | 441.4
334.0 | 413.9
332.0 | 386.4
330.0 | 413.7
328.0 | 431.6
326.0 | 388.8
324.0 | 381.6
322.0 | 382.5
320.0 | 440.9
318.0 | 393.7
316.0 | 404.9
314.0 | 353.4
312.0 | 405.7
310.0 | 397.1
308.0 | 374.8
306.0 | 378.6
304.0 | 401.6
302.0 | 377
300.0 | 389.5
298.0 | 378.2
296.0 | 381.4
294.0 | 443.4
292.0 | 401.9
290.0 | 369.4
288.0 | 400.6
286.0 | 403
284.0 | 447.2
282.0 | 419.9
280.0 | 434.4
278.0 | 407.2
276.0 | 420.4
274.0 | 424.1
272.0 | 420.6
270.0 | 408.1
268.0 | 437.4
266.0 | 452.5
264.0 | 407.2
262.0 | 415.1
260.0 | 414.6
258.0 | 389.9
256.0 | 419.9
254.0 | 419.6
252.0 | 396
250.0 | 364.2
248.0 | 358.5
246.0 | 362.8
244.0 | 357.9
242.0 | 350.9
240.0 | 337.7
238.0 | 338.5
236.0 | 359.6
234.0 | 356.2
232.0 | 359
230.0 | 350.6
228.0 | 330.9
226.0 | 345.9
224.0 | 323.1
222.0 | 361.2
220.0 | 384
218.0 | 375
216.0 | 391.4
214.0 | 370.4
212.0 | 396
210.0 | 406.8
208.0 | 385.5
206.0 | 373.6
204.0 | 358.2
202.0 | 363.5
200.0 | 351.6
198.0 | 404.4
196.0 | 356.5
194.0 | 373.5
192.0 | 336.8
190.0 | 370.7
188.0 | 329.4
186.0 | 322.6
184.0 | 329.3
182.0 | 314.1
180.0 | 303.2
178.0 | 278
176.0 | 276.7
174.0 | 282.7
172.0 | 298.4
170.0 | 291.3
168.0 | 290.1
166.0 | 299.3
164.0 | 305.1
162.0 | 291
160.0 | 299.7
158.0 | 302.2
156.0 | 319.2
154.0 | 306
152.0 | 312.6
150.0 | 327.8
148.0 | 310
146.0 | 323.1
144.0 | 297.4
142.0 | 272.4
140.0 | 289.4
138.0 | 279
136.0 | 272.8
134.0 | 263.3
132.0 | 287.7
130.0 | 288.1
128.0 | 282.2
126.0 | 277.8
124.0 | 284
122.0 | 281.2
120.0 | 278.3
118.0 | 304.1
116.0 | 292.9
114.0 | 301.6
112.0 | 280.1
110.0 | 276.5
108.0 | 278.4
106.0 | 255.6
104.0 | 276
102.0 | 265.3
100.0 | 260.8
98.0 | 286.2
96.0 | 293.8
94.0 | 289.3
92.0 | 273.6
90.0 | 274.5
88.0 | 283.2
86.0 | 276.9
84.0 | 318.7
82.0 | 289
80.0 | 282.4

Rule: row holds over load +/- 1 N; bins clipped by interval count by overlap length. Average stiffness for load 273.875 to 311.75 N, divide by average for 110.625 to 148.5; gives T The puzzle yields 1.40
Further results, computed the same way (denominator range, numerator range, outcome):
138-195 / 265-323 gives 1.31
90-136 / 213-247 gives 1.27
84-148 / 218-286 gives 1.37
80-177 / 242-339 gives 1.40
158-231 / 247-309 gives 1.19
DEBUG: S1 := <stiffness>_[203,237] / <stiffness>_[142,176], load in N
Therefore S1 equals 1.2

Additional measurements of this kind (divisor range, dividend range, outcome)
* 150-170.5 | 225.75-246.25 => 1.15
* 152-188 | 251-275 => 1.38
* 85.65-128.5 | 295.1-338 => 1.42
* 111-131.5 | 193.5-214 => 1.31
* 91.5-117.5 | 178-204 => 1.23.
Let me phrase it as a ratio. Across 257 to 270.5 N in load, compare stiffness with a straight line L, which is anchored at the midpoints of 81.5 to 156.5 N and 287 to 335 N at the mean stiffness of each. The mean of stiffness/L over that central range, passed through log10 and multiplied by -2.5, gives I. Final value -0.14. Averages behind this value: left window 287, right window 395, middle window 418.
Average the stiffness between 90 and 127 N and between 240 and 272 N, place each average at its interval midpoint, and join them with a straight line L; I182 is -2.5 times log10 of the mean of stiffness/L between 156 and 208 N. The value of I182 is 0.04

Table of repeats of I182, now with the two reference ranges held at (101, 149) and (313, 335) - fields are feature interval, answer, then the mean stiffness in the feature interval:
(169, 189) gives 0.05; 303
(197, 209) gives -0.14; 373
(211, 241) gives -0.05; 359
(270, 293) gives -0.11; 413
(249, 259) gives -0.11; 398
